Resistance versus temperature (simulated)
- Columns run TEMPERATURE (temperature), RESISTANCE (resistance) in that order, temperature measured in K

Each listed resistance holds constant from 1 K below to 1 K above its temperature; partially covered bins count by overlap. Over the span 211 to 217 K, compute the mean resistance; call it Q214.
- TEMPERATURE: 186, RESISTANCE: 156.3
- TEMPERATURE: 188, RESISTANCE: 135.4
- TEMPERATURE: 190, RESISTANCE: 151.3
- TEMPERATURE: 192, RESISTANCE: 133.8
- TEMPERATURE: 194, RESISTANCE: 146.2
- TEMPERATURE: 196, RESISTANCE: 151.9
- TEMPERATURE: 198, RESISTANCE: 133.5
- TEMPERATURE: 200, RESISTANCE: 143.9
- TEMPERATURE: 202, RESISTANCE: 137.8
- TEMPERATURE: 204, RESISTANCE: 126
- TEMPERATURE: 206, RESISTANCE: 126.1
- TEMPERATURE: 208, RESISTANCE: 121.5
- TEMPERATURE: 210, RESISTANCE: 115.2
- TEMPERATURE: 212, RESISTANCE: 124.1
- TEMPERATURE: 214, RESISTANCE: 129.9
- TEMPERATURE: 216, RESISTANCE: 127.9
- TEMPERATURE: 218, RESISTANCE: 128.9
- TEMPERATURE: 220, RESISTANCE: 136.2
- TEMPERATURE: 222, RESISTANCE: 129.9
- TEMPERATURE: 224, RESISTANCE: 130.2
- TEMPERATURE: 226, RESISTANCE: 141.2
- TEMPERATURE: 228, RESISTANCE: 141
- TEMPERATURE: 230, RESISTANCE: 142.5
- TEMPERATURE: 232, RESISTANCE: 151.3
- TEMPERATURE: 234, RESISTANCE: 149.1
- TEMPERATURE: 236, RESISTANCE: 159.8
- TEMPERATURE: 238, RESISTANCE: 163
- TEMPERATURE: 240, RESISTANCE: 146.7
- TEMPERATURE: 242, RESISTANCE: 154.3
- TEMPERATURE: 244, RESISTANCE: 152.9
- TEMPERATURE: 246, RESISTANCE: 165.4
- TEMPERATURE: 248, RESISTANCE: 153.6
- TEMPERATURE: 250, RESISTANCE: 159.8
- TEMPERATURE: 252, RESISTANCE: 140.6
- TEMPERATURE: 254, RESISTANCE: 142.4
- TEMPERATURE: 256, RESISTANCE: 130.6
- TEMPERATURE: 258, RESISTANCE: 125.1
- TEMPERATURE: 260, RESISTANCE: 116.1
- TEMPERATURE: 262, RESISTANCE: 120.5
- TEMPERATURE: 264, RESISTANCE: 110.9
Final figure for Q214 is 127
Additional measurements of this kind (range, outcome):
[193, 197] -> 149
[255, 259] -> 128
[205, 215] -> 123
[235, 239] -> 161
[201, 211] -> 125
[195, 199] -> 143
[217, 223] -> 132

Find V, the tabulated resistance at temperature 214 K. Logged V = 129.9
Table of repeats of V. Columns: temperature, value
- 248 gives 153.6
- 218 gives 128.9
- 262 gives 120.5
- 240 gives 146.7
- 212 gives 124.1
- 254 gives 142.4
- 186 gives 156.3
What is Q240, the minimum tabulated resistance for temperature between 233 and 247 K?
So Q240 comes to 146.7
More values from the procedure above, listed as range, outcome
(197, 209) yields 121.5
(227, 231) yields 141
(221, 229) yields 129.9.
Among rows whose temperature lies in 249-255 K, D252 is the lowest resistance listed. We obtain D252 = 140.6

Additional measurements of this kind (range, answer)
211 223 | 124.1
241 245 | 152.9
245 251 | 153.6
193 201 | 133.5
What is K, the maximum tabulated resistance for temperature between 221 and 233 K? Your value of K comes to 151.3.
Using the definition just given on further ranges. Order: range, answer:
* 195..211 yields 151.9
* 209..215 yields 129.9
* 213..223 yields 136.2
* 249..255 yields 159.8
